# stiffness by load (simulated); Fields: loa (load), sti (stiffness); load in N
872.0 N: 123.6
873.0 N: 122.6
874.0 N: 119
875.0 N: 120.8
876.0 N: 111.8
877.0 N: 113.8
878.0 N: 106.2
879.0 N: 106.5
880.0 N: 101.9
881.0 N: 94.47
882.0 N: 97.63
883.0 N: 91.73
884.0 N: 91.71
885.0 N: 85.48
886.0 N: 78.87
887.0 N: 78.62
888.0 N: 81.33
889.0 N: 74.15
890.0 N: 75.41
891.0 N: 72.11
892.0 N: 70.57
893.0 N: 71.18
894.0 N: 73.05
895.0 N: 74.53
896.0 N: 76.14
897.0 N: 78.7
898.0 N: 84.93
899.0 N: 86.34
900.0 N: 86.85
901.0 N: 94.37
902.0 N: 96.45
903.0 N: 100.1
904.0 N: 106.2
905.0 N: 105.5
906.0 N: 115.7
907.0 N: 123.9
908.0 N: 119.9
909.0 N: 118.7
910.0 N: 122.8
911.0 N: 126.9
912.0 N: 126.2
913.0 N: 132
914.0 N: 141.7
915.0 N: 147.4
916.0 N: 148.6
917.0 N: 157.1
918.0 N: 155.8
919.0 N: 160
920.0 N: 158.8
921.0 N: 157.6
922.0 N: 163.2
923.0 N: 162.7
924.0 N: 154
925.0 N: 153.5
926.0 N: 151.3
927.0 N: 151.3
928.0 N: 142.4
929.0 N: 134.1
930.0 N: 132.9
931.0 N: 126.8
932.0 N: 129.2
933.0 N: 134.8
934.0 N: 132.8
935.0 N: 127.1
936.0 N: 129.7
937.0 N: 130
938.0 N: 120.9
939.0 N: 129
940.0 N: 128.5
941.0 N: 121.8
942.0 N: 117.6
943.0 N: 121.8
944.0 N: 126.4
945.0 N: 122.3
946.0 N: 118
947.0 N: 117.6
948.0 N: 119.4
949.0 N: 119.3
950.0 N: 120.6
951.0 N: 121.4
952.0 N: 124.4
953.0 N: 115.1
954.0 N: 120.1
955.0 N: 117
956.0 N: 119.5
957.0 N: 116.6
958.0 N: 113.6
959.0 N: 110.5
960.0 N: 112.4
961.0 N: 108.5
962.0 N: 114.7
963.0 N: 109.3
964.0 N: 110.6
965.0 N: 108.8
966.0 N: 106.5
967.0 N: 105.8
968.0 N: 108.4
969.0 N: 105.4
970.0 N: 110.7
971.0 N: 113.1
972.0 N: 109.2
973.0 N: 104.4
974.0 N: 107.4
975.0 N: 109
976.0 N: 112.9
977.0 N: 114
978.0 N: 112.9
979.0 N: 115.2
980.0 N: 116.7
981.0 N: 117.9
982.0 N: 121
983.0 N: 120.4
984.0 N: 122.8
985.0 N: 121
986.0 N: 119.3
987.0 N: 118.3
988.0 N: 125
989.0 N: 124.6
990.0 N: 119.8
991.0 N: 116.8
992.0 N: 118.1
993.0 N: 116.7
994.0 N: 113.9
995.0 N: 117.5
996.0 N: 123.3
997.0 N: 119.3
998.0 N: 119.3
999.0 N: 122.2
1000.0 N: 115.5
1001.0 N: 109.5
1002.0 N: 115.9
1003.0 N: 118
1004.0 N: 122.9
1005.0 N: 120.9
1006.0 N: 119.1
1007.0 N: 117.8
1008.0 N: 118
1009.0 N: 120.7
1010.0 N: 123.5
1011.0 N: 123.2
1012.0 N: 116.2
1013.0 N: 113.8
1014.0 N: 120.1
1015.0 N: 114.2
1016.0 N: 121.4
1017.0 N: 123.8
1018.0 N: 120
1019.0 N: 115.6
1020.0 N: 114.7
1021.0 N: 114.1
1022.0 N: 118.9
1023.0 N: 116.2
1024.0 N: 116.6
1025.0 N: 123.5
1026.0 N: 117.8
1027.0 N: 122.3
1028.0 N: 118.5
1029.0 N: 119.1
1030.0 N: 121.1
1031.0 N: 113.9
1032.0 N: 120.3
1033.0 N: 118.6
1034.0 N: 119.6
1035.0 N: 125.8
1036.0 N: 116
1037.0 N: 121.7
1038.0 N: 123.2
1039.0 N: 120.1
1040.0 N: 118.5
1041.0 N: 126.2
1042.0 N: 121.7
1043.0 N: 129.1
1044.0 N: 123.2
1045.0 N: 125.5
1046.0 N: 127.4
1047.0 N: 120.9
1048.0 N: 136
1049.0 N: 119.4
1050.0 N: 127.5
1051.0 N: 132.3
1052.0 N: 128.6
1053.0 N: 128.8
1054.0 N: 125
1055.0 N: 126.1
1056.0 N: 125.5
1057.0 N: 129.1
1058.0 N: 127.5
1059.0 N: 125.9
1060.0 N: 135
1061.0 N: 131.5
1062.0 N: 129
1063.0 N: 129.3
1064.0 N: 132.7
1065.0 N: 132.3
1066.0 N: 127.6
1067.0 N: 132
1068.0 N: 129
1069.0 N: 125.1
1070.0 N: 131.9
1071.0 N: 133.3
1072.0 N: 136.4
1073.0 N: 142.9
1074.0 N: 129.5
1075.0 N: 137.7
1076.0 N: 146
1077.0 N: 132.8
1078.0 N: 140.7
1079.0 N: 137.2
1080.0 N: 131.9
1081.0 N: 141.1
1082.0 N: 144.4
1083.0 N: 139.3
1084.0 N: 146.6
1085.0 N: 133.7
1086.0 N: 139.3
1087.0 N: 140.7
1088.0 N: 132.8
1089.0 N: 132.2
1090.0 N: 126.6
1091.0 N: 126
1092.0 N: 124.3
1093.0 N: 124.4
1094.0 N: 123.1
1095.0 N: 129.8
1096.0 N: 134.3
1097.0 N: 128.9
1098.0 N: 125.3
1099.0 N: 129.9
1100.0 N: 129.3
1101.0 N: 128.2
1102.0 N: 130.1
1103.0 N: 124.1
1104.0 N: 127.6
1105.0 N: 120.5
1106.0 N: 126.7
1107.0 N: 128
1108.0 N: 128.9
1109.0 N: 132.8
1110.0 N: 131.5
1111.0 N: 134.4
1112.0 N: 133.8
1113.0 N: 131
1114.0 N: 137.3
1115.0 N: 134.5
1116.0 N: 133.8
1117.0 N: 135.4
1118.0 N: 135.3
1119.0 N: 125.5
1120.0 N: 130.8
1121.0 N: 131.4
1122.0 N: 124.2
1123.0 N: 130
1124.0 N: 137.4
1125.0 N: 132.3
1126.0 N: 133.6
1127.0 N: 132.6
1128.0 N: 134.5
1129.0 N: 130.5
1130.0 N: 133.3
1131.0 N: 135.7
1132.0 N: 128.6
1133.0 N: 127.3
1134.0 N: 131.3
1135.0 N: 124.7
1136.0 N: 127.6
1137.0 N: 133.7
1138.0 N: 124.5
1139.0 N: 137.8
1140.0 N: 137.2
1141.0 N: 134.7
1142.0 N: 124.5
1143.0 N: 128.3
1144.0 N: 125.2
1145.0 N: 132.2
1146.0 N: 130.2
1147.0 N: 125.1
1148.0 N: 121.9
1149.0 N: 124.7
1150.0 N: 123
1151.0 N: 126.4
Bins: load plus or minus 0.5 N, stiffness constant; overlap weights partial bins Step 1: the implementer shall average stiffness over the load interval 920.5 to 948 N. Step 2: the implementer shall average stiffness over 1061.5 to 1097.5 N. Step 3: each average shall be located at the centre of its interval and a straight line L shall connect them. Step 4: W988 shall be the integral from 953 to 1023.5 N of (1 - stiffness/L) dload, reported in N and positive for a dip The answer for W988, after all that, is 9.47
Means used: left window 134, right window 133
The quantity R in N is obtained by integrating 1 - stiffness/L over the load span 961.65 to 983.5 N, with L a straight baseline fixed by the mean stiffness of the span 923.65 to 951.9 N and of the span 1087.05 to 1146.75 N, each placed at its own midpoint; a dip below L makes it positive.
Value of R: 3.1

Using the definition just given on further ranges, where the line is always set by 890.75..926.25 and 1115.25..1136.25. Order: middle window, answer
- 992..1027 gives 1.7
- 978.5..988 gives 0.3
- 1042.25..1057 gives 0.0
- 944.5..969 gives 1.4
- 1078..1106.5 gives -0.5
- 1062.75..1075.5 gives -0.4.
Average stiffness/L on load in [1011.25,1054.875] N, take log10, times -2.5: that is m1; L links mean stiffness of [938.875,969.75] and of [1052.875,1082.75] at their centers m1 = 0.05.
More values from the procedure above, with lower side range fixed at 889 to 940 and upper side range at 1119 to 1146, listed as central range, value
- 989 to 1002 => 0.06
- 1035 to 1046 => 0.03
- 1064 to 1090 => -0.06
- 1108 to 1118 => -0.03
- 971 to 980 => 0.12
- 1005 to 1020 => 0.06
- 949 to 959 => 0.04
